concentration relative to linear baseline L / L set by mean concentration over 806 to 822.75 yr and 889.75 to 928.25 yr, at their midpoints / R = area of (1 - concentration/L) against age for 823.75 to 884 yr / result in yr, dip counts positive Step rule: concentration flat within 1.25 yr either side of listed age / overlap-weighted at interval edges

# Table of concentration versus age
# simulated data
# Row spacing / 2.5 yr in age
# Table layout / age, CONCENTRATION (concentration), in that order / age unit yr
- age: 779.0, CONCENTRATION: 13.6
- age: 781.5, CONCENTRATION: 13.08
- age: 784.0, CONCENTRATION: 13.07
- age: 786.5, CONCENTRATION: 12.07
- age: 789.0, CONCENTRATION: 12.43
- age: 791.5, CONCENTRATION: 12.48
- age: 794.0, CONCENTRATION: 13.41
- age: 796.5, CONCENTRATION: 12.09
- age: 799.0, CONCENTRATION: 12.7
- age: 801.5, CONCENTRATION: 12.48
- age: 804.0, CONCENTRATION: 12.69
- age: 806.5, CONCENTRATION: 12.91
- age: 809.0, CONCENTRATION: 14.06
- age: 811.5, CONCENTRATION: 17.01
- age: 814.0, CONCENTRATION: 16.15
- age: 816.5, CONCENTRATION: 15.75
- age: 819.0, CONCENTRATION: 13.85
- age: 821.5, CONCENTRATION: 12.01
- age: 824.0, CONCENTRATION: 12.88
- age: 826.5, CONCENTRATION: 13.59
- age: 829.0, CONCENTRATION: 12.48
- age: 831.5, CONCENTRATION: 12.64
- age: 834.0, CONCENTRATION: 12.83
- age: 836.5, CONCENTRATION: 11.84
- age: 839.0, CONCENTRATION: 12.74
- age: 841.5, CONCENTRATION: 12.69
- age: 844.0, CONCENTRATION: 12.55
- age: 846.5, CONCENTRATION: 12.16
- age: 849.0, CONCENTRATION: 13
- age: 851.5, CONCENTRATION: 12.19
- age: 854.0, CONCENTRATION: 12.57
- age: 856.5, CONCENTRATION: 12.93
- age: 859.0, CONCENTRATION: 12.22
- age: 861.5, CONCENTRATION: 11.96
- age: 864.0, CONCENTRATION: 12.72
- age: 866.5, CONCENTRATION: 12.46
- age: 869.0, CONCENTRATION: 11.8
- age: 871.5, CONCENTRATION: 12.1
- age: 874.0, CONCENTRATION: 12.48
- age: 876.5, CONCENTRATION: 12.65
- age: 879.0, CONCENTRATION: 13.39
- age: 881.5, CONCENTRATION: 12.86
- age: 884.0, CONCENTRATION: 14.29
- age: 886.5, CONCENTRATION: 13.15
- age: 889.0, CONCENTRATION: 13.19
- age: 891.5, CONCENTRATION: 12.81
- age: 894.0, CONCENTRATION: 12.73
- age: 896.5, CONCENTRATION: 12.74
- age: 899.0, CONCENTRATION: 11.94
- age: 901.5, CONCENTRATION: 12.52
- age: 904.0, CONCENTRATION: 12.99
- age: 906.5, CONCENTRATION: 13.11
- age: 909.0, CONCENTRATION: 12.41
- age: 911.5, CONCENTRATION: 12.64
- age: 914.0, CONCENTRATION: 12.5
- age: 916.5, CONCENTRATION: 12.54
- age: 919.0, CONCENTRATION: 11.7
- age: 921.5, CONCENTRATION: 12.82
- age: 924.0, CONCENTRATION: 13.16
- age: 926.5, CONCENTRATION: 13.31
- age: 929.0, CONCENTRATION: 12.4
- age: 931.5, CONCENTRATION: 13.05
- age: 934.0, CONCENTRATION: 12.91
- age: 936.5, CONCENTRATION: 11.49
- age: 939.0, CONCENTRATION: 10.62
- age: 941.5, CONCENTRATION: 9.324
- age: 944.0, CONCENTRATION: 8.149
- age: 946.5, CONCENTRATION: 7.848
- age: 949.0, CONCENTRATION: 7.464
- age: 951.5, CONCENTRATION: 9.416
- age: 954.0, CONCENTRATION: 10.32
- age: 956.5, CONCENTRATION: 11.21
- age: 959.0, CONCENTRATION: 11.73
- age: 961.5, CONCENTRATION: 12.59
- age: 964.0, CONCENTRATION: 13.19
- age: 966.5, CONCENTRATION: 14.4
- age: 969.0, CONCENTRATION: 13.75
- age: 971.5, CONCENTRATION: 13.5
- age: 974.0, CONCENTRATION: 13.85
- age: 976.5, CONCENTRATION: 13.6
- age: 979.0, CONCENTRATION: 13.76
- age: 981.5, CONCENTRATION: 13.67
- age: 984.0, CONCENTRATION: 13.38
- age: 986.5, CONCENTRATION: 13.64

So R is 5.2 yr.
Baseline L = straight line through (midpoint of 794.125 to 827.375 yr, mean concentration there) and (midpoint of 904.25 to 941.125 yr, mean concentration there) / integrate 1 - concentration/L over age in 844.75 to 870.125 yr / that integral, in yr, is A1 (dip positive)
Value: 1.5 yr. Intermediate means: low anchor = 13.7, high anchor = 12.4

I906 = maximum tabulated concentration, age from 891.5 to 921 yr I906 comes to 13.11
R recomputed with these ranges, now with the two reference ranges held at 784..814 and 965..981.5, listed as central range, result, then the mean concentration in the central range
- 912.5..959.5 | 8.65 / 11.2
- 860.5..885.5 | 1.47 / 12.7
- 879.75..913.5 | 1.68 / 12.9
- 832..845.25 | 0.83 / 12.5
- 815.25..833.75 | 0.05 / 13.3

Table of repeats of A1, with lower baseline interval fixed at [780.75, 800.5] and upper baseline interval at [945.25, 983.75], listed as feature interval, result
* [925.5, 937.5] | -0.47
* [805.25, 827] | -2.95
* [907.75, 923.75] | -0.34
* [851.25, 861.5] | -0.01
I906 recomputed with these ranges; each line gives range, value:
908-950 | 13.31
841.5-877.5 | 13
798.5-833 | 17.01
